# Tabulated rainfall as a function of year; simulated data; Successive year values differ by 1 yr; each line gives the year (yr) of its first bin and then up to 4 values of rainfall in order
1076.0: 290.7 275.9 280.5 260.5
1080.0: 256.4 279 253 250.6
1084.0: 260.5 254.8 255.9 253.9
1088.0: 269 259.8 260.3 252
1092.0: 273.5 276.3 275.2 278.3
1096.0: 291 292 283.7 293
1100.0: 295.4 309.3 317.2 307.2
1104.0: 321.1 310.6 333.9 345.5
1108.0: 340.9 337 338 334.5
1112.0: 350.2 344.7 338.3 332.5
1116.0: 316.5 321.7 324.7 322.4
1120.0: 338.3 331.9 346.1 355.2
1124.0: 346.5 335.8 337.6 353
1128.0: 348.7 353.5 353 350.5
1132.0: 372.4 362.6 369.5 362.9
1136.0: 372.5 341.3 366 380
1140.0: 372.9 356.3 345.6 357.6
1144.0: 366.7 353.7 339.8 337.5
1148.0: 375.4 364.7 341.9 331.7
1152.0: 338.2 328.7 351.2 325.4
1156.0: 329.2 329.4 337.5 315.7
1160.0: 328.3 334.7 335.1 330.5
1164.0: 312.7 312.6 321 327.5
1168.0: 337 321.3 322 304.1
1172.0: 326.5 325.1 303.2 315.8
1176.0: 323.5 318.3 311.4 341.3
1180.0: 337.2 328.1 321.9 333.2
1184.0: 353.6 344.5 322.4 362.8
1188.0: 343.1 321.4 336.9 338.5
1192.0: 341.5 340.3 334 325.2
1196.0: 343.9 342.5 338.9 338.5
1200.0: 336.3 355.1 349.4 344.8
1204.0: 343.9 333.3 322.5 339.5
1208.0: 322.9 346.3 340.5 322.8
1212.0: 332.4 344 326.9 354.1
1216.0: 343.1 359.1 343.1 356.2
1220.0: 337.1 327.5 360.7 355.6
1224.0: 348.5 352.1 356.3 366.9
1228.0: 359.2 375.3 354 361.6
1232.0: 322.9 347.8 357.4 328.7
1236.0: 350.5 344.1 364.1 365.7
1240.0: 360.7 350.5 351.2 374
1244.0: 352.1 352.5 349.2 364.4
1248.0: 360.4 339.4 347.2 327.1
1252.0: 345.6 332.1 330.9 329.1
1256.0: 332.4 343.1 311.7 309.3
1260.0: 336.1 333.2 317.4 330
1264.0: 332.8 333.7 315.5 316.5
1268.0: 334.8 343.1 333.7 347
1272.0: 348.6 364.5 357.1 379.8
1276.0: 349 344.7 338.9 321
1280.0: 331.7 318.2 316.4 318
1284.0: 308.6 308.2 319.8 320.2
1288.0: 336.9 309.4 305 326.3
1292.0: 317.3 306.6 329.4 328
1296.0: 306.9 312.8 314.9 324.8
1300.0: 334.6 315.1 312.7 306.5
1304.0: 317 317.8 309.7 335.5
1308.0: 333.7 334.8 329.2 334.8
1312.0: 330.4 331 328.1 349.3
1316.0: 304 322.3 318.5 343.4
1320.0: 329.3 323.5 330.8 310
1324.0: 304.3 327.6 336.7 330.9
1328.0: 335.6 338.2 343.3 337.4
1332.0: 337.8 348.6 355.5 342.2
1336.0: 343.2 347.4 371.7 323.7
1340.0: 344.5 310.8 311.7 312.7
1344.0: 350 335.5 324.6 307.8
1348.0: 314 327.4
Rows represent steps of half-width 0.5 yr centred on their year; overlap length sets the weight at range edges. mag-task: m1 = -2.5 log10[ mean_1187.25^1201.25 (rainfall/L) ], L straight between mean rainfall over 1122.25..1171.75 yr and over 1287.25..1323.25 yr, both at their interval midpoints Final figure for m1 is 0.00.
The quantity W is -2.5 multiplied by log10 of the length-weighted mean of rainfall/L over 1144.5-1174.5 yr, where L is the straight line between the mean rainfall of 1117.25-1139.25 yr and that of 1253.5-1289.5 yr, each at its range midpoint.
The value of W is 0.05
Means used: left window 350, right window 331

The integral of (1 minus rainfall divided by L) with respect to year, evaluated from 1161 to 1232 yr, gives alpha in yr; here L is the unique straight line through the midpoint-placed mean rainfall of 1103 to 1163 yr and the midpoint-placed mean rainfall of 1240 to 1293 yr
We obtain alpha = 0.46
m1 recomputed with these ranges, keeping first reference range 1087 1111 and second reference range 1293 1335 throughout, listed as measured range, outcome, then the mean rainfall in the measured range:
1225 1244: -0.125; 355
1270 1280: -0.086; 348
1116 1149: -0.162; 351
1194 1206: -0.094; 340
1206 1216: -0.077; 336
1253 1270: -0.028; 328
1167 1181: -0.049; 322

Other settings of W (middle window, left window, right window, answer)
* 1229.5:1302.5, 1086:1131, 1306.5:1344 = -0.02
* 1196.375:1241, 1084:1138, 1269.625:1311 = -0.07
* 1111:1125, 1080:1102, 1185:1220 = -0.16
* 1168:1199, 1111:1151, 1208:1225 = 0.05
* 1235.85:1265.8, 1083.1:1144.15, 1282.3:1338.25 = -0.05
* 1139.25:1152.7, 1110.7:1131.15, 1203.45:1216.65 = -0.04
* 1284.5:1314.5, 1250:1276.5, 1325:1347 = 0.05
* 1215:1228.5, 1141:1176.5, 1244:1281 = -0.05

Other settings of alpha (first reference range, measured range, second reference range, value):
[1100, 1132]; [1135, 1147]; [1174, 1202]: -0.8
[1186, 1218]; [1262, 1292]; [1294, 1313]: -0.4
